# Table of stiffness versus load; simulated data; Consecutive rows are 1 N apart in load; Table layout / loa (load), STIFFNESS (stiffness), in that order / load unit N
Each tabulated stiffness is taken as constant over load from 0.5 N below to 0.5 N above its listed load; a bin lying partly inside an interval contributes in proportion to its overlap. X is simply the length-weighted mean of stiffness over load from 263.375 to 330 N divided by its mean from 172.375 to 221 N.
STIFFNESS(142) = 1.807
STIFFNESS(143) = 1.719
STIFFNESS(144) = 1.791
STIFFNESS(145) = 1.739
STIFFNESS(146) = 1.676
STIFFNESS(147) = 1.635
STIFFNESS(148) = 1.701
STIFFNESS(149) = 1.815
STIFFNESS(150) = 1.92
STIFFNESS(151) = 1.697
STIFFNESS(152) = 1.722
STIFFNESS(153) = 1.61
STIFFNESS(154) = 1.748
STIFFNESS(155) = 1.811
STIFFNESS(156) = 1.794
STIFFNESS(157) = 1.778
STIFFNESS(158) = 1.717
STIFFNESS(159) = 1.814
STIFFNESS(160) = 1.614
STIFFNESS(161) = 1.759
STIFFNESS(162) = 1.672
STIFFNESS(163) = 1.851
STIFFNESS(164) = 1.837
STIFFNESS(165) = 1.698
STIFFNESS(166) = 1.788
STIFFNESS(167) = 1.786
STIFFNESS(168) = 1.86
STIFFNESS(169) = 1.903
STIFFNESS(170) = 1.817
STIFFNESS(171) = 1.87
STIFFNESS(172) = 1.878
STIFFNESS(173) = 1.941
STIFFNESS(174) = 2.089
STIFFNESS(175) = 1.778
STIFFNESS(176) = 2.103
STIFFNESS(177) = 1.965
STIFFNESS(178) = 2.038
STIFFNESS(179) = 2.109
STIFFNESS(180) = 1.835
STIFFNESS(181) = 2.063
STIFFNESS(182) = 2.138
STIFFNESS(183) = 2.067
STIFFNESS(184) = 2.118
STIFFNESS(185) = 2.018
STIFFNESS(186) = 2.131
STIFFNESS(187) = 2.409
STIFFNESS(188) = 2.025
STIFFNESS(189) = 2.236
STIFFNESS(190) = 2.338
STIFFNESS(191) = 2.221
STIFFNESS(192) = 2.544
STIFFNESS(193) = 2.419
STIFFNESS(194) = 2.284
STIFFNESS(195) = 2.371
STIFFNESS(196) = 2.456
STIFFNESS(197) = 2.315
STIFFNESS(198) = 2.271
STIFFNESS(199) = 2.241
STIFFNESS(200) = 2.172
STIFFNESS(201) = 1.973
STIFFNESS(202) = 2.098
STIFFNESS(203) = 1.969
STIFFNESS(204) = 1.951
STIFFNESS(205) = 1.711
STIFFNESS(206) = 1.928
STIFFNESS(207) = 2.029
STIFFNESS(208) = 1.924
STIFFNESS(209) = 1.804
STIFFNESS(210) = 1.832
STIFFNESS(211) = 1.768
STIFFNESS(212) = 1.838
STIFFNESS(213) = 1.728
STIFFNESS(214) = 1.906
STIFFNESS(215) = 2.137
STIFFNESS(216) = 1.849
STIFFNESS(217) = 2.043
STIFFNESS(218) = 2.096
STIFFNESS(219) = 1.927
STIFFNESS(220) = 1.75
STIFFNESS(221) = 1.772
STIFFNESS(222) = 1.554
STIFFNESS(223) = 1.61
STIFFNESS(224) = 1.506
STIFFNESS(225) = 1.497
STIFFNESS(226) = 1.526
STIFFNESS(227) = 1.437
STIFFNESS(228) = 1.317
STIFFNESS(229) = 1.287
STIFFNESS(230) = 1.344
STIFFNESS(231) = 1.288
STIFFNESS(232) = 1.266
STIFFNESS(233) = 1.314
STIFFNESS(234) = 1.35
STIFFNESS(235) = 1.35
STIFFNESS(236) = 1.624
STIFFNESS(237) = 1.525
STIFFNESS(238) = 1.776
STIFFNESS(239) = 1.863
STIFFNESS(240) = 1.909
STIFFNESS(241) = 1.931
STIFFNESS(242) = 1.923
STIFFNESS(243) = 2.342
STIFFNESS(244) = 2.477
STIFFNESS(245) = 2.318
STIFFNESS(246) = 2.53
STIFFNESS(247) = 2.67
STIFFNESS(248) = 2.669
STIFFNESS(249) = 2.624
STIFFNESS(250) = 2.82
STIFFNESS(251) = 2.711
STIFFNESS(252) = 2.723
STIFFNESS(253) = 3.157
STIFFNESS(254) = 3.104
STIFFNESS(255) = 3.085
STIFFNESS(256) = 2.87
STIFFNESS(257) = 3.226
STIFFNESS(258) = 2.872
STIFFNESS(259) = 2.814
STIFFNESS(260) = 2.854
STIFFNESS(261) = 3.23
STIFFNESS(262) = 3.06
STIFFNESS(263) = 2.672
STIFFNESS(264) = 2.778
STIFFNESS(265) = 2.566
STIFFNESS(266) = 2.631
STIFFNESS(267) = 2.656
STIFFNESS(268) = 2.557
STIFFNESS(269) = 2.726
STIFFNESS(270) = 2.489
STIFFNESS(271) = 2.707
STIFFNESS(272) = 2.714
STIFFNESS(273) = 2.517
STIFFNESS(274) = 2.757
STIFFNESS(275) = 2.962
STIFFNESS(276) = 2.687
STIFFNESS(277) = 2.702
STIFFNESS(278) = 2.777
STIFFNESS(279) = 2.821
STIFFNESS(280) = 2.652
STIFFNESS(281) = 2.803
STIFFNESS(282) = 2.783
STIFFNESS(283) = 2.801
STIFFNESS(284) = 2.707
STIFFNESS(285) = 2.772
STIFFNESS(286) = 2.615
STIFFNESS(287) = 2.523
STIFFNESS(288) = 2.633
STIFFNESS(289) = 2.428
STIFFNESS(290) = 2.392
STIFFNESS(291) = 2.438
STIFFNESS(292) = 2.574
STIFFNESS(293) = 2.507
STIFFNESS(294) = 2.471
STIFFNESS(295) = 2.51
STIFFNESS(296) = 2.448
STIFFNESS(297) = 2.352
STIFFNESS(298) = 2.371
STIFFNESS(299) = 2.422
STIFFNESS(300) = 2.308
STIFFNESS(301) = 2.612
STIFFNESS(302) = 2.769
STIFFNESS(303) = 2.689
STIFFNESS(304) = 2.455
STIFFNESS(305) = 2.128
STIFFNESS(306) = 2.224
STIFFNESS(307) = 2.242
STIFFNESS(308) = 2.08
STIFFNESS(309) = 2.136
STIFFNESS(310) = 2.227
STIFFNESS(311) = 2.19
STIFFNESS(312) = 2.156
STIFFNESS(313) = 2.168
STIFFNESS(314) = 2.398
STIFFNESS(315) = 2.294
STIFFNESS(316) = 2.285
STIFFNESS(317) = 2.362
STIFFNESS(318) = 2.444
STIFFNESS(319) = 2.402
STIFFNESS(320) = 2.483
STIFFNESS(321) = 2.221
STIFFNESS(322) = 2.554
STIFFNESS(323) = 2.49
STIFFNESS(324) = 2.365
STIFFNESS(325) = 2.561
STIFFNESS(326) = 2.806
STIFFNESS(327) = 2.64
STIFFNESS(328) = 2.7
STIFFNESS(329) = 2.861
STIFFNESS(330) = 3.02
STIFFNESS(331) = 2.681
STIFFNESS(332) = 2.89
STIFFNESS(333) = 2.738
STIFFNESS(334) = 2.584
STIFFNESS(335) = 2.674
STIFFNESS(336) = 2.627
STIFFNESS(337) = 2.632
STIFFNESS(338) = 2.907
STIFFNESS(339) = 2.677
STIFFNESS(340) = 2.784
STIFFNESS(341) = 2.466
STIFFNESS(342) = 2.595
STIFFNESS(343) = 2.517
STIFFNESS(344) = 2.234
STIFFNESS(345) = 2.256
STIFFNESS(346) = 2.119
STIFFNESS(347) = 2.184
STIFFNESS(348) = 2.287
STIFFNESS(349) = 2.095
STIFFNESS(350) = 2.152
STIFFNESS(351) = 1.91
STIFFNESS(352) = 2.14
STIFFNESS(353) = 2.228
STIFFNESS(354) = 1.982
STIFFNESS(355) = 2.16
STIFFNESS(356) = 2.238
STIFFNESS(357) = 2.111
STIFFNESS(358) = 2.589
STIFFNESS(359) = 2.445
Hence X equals 1.2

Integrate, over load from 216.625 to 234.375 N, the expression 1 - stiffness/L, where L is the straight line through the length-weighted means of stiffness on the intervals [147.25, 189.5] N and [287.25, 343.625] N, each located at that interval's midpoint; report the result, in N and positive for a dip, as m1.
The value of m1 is 4.81 N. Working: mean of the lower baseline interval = 1.89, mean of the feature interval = 1.55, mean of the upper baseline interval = 2.49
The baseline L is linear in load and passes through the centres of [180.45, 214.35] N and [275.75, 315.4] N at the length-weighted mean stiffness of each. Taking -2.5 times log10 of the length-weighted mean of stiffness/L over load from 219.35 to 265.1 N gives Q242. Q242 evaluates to 0.06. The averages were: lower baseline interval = 2.1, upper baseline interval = 2.48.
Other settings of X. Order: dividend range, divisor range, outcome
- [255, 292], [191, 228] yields 1.40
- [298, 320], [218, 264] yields 1.09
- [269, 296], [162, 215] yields 1.30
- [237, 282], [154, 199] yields 1.31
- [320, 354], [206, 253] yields 1.32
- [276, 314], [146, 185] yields 1.34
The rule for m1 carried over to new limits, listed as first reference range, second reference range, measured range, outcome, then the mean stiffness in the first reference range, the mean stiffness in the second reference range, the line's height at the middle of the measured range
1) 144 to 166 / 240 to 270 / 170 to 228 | 4.2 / 1.75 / 2.69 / 2.16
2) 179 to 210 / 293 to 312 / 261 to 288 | -4.8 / 2.13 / 2.37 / 2.31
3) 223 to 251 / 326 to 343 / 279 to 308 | -2.2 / 1.84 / 2.71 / 2.35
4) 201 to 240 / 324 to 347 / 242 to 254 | -4.4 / 1.7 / 2.62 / 1.92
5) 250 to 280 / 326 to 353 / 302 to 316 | 1.9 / 2.81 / 2.51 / 2.63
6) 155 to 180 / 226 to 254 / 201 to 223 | 0.6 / 1.85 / 1.99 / 1.94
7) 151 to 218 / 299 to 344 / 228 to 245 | 4.0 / 1.98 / 2.5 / 2.17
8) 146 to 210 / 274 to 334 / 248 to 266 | -4.4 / 1.97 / 2.52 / 2.32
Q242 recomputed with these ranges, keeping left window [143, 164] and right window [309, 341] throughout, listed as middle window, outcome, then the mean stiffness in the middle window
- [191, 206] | -0.13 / 2.19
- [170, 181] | -0.06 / 1.96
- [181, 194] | -0.17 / 2.22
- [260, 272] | -0.21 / 2.74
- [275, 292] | -0.14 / 2.66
